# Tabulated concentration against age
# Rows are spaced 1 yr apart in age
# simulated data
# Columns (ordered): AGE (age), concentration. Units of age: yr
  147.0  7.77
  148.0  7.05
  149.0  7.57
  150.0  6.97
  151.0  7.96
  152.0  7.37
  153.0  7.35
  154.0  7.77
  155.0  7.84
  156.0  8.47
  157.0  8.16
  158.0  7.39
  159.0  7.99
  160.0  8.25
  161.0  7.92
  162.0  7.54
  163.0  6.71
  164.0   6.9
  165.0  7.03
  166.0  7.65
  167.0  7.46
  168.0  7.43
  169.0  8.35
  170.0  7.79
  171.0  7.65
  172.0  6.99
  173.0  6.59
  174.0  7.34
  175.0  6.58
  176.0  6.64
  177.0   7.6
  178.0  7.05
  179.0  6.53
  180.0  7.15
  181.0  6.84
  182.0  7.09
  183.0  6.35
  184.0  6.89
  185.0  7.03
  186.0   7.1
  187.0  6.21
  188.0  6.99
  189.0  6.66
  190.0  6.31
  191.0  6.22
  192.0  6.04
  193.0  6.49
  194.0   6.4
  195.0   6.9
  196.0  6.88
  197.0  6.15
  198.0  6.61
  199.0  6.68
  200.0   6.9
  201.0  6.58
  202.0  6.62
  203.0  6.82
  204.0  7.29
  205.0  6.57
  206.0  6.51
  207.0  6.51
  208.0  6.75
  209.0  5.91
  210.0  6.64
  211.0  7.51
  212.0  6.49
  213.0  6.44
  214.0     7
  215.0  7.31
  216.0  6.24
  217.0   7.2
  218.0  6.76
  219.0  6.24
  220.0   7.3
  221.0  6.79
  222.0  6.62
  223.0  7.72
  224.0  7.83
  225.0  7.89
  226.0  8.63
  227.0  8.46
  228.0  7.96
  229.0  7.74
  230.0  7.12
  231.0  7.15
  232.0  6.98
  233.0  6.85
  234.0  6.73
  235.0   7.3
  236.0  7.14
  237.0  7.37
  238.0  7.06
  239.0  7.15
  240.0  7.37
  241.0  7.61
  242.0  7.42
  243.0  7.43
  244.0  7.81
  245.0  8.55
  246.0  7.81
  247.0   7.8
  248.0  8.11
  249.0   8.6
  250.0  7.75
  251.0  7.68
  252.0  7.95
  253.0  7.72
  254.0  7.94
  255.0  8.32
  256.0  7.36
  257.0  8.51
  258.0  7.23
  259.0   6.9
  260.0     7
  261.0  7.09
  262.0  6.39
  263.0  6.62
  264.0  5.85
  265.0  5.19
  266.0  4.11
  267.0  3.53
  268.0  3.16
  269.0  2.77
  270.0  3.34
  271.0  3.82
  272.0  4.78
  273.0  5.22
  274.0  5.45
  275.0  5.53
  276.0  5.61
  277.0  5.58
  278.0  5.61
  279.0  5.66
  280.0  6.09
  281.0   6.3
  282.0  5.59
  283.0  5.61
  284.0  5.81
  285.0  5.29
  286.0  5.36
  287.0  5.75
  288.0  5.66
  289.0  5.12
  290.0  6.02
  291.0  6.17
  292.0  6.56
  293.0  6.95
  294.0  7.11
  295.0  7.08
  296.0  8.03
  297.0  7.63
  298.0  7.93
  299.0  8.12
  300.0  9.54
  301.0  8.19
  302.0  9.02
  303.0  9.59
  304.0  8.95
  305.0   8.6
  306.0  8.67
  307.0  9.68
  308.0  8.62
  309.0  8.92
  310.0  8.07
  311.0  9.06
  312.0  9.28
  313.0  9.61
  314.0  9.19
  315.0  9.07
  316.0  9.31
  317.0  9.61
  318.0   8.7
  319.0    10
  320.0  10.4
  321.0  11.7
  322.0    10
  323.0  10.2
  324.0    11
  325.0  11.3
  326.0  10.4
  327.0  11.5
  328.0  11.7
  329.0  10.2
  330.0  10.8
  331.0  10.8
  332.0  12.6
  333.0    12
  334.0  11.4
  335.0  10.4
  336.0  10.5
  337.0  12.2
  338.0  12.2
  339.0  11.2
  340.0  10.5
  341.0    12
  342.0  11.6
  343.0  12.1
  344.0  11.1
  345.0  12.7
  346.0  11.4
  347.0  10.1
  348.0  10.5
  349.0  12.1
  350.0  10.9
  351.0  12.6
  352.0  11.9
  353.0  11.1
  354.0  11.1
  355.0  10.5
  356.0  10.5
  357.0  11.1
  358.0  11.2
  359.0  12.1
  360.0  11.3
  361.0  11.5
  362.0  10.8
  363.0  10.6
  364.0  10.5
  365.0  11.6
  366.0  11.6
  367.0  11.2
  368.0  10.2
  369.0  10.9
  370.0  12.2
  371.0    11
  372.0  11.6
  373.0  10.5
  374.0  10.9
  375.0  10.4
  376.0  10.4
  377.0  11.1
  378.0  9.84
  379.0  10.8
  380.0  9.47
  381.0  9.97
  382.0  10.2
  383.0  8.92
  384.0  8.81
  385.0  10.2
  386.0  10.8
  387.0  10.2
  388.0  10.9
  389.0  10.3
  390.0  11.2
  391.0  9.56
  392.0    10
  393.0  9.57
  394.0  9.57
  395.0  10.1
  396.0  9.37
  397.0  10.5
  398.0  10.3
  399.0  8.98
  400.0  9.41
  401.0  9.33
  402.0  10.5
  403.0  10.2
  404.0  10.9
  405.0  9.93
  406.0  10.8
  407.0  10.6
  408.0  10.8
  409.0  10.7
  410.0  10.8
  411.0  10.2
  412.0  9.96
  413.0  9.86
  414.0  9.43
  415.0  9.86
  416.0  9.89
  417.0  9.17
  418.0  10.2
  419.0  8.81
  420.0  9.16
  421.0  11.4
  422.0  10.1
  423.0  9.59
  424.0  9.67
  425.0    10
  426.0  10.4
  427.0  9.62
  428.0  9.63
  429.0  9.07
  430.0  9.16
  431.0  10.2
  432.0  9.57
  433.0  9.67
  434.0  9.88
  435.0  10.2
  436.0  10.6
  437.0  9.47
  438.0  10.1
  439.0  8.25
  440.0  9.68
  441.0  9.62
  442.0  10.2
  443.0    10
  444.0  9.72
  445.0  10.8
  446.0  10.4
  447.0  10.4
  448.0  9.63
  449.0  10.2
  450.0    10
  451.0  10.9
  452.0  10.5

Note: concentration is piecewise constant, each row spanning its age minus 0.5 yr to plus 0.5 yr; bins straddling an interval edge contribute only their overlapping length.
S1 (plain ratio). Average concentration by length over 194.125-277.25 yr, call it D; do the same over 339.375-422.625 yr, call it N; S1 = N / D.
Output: 1.56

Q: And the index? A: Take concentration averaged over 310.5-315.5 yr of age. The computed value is 9.24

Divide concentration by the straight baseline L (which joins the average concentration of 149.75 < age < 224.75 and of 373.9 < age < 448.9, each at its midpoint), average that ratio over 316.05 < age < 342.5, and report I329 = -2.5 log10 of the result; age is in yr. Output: -0.22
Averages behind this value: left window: 7.03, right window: 9.99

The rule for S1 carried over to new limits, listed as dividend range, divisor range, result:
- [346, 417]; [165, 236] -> 1.51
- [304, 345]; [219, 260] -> 1.38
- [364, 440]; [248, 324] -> 1.40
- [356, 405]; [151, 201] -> 1.47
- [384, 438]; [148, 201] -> 1.40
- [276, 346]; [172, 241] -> 1.29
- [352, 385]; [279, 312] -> 1.46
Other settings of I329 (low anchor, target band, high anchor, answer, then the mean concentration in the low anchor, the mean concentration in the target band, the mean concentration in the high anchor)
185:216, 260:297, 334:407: 0.459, 6.65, 5.6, 10.7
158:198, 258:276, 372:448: 0.494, 7.02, 5.18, 10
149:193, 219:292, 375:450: 0.229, 7.21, 6.59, 9.99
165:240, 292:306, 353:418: 0.081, 6.99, 8.17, 10.4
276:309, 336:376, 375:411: -0.243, 7.07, 11.2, 10.1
